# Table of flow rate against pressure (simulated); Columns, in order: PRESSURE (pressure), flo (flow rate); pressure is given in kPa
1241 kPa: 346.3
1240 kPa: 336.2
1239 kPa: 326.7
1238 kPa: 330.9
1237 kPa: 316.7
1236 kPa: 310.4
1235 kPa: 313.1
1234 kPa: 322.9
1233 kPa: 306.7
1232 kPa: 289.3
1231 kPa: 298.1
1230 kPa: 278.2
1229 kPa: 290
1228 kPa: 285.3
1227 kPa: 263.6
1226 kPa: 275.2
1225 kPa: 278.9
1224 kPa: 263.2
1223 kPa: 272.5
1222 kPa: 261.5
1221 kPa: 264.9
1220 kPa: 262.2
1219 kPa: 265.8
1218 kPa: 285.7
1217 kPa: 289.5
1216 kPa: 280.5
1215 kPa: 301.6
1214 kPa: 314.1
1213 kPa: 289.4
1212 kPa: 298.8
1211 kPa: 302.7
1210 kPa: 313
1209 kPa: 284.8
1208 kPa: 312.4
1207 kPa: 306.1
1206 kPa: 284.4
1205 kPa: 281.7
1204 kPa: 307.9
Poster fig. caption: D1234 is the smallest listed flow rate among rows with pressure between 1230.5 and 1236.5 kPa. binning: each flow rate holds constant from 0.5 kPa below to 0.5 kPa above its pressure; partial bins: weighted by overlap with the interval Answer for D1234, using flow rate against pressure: 289.3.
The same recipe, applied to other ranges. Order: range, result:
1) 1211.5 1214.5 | 289.4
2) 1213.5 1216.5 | 280.5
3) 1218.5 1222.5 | 261.5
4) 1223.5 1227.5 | 263.2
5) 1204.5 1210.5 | 281.7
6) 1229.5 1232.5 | 278.2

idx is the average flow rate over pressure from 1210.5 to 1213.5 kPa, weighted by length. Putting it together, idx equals 297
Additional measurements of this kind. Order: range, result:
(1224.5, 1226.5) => 277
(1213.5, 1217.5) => 296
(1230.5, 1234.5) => 304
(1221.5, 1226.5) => 270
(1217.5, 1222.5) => 268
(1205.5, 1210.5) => 300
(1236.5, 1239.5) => 325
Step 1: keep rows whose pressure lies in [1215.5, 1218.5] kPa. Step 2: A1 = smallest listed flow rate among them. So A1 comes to 280.5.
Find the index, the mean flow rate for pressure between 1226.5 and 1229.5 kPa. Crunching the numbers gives 280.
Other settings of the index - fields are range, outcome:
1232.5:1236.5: 313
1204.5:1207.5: 291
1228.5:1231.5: 289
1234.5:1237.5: 313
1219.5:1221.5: 264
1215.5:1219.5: 280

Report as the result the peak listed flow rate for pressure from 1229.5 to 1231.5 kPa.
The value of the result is 298.1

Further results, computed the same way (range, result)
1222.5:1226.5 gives 278.9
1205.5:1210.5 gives 313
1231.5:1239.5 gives 330.9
